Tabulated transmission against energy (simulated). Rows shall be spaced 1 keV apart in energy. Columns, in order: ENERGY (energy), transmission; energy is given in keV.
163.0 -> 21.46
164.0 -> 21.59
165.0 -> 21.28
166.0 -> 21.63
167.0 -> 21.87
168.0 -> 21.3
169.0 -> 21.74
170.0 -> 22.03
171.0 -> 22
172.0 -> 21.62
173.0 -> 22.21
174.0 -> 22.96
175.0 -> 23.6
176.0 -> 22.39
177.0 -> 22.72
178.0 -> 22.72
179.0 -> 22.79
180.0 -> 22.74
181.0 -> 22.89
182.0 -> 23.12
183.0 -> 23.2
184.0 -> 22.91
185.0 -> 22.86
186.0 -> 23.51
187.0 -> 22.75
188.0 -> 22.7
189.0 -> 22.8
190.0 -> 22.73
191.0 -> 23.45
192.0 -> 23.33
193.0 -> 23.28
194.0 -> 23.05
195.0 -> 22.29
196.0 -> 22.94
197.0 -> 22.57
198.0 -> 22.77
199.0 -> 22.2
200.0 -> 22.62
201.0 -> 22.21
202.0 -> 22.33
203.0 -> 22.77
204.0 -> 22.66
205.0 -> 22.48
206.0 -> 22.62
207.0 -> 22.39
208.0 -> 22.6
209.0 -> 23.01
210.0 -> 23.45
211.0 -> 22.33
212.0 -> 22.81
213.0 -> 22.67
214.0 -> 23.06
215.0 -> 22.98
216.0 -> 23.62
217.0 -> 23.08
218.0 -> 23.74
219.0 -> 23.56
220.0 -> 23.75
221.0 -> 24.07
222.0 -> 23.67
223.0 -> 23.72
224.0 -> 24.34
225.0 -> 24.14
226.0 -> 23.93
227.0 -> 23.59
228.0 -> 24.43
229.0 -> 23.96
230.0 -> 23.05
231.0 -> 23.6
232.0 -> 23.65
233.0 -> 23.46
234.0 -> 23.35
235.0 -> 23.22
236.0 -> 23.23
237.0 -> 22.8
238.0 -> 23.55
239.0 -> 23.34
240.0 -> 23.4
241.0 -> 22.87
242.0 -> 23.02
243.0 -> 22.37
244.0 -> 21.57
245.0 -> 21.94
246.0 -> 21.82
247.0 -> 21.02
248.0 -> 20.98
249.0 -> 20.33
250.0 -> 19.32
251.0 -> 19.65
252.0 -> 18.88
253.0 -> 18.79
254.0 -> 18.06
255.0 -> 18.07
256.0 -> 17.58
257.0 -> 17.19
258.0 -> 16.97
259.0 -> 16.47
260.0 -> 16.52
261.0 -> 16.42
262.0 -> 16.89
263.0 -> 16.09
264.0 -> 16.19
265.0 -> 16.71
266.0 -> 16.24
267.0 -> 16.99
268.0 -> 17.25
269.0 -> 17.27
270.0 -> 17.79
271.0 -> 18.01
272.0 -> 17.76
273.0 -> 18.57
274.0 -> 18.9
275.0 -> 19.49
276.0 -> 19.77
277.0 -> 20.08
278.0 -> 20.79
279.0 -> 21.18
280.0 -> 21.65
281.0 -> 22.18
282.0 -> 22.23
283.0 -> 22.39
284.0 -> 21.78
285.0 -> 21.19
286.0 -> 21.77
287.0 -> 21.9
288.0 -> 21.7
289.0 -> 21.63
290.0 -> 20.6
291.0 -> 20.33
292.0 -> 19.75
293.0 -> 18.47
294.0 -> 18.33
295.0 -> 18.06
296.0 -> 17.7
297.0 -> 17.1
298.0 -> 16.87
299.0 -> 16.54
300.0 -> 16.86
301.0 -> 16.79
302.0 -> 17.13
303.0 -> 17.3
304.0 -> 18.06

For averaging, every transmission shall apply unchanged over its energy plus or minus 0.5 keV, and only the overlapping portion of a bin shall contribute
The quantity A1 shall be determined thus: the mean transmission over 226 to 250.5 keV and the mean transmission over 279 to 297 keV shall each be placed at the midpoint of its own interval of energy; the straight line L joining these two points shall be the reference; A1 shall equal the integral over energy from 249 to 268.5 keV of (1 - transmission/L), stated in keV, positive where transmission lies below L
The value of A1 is 3.9 keV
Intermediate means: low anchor 22.7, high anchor 20.6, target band 17.5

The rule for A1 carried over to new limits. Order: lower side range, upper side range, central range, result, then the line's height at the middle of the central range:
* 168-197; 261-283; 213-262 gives -3.5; 20.3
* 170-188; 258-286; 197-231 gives -3.1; 21.3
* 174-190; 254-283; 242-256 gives -0.6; 19.4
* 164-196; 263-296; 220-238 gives -2.2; 21.1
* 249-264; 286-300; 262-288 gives -1.3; 18.4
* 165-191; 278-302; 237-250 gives -0.7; 21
